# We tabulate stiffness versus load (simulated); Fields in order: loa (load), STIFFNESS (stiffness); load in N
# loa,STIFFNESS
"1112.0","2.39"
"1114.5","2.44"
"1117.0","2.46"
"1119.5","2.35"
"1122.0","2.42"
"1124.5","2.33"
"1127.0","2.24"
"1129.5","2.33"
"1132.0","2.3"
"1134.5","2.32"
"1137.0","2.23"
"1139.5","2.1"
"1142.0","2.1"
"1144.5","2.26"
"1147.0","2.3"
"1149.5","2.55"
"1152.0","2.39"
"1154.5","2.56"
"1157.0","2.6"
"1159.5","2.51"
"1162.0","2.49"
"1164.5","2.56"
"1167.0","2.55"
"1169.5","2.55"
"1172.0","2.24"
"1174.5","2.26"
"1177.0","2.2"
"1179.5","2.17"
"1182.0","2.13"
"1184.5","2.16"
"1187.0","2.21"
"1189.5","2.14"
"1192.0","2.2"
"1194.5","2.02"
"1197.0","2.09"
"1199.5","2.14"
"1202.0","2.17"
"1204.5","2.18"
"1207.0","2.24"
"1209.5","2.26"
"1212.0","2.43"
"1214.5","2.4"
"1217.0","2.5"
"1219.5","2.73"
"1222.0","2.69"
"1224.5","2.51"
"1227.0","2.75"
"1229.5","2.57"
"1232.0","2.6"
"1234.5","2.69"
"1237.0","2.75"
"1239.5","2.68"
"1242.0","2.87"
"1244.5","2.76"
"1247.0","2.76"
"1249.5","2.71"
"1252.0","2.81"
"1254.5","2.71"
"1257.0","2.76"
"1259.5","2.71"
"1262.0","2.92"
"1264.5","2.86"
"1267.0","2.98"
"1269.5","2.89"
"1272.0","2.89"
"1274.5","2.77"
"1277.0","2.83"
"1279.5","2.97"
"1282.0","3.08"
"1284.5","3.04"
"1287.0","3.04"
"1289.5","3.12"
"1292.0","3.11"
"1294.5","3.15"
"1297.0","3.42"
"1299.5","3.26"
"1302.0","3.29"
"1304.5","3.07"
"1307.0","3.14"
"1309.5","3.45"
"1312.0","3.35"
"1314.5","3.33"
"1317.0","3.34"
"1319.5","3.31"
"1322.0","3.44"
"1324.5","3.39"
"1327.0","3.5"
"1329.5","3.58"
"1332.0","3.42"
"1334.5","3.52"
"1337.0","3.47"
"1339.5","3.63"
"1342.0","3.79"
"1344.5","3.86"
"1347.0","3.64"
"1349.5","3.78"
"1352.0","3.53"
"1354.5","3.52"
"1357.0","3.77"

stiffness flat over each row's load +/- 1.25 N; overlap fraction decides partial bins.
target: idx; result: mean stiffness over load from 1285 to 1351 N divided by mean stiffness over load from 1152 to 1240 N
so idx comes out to 1.4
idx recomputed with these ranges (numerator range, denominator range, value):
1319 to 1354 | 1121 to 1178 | 1.51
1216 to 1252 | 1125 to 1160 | 1.15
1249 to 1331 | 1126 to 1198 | 1.35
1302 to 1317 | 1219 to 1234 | 1.24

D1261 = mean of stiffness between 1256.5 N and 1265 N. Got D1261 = 2.81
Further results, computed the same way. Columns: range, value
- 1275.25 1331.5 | 3.24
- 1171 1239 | 2.35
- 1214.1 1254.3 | 2.68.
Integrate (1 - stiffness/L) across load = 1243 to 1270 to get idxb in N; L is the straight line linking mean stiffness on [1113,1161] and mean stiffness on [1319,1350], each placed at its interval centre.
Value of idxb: 2.48 N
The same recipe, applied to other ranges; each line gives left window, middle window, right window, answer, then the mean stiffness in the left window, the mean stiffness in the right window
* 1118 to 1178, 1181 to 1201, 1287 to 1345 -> 3.7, 2.37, 3.38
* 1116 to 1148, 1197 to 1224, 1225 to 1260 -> 2.4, 2.29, 2.72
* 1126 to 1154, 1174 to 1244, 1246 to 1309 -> 6.7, 2.29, 2.98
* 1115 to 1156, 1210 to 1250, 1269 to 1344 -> 2.9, 2.33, 3.26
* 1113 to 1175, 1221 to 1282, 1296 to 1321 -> 4.2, 2.38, 3.3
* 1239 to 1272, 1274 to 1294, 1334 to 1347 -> 0.6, 2.81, 3.66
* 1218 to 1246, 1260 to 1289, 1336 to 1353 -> 1.2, 2.69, 3.68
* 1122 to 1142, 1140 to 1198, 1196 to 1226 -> 0.0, 2.26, 2.37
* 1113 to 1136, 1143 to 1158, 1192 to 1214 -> -0.9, 2.35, 2.2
